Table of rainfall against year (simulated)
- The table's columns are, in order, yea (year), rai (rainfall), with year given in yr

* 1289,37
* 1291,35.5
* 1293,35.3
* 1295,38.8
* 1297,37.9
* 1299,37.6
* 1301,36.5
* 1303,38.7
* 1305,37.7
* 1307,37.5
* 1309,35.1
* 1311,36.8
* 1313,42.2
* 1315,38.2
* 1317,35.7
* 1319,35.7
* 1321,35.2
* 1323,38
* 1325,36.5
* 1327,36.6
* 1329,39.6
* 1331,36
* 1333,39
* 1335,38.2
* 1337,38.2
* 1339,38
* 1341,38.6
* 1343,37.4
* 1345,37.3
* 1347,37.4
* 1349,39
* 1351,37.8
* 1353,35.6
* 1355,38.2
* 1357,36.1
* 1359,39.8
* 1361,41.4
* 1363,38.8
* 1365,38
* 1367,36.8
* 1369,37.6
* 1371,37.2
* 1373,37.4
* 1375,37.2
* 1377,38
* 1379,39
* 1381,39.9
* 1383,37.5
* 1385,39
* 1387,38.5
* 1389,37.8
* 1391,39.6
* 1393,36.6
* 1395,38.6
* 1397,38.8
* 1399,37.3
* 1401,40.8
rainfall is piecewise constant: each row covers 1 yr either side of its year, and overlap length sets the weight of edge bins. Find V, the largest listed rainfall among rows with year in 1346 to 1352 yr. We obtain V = 39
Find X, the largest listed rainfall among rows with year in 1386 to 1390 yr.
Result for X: 38.5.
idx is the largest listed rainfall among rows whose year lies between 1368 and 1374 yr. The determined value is 37.6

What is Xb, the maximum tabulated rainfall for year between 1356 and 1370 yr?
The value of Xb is 41.4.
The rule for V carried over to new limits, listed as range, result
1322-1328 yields 38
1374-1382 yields 39.9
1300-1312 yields 38.7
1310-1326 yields 42.2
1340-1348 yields 38.6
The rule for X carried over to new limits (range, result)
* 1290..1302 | 38.8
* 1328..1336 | 39.6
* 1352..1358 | 38.2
